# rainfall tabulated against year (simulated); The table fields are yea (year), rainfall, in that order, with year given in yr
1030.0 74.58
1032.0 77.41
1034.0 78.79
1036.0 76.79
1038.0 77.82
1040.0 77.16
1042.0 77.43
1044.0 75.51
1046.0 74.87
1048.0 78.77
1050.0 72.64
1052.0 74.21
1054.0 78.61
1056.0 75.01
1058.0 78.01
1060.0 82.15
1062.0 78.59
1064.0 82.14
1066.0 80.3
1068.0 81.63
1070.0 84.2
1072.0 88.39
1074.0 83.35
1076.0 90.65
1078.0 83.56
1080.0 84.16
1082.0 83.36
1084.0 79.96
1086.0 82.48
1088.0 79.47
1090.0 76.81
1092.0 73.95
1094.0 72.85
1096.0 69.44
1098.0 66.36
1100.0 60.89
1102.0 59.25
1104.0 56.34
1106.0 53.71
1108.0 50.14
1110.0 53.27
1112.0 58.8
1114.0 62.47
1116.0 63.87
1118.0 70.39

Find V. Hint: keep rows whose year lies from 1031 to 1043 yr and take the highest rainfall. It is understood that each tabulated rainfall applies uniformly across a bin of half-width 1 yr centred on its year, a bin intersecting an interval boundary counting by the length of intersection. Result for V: 78.79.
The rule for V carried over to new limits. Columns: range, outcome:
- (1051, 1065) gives 82.15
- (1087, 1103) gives 79.47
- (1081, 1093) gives 83.36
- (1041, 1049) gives 78.77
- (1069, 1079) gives 90.65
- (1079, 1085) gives 84.16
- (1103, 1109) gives 56.34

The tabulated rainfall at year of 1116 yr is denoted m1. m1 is 63.87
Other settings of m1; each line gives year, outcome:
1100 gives 60.89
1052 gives 74.21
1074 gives 83.35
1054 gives 78.61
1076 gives 90.65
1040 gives 77.16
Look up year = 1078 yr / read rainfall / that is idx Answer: 83.56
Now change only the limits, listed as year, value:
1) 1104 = 56.34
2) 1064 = 82.14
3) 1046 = 74.87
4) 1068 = 81.63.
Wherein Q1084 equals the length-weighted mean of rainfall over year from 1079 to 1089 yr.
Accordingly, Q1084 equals 81.9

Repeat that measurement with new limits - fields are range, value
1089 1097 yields 73.3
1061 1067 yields 80.3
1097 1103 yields 62.2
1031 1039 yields 77.7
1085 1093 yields 78.2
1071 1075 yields 85.9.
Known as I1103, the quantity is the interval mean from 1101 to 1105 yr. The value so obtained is 57.8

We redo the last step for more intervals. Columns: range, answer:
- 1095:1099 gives 67.9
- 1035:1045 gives 76.9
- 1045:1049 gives 76.8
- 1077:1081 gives 83.9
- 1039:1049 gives 76.7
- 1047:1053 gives 75.2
